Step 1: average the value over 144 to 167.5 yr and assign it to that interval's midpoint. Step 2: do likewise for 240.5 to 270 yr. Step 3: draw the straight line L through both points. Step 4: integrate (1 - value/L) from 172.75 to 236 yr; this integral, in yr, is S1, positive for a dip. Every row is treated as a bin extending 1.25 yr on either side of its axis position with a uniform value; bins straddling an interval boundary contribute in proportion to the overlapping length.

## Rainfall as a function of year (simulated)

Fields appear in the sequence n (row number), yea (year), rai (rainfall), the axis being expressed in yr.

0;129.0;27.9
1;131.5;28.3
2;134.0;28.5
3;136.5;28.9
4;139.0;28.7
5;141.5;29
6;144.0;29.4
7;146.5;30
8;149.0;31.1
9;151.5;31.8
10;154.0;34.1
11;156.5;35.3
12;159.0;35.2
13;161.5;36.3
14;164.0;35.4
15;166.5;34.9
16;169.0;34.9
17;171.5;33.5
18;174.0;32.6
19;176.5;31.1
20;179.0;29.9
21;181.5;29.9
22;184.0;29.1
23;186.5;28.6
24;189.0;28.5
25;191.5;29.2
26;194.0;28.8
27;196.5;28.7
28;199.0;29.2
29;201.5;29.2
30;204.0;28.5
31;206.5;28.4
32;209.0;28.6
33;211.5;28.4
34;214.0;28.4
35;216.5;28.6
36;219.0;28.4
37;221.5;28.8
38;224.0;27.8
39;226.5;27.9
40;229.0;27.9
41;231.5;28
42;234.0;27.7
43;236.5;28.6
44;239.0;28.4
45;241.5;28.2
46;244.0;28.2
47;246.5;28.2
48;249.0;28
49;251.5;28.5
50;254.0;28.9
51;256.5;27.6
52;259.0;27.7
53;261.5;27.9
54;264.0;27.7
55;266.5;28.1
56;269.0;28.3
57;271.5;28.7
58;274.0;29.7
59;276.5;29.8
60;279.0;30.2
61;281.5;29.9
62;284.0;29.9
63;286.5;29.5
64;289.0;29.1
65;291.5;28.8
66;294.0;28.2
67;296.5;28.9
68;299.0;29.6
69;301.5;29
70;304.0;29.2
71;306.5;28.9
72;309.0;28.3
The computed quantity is 4.1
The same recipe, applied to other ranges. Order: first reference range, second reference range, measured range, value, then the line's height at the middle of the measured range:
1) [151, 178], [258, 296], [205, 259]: 4.8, 31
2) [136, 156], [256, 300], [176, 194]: 0.4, 30.1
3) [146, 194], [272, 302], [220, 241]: 1.8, 30.7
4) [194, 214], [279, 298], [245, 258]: 0.4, 29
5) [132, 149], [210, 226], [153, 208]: -5.0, 28.8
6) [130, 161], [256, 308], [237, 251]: 0.6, 29.5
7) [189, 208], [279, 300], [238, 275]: 1.1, 29.1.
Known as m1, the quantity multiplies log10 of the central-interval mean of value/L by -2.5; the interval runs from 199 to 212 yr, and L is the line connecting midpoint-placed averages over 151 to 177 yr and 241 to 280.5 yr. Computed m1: 0.11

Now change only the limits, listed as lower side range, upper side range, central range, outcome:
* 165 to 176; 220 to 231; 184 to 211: 0.08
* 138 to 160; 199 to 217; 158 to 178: -0.12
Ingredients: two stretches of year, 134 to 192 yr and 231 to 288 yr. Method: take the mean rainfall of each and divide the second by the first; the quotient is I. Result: 0.9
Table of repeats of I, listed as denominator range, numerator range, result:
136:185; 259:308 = 0.90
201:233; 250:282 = 1.01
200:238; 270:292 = 1.04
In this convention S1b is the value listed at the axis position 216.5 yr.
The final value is 28.6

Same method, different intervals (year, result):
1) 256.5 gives 27.6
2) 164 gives 35.4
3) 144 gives 29.4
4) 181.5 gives 29.9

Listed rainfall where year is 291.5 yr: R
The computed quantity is 28.8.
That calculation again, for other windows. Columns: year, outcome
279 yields 30.2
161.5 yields 36.3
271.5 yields 28.7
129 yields 27.9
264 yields 27.7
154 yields 34.1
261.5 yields 27.9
